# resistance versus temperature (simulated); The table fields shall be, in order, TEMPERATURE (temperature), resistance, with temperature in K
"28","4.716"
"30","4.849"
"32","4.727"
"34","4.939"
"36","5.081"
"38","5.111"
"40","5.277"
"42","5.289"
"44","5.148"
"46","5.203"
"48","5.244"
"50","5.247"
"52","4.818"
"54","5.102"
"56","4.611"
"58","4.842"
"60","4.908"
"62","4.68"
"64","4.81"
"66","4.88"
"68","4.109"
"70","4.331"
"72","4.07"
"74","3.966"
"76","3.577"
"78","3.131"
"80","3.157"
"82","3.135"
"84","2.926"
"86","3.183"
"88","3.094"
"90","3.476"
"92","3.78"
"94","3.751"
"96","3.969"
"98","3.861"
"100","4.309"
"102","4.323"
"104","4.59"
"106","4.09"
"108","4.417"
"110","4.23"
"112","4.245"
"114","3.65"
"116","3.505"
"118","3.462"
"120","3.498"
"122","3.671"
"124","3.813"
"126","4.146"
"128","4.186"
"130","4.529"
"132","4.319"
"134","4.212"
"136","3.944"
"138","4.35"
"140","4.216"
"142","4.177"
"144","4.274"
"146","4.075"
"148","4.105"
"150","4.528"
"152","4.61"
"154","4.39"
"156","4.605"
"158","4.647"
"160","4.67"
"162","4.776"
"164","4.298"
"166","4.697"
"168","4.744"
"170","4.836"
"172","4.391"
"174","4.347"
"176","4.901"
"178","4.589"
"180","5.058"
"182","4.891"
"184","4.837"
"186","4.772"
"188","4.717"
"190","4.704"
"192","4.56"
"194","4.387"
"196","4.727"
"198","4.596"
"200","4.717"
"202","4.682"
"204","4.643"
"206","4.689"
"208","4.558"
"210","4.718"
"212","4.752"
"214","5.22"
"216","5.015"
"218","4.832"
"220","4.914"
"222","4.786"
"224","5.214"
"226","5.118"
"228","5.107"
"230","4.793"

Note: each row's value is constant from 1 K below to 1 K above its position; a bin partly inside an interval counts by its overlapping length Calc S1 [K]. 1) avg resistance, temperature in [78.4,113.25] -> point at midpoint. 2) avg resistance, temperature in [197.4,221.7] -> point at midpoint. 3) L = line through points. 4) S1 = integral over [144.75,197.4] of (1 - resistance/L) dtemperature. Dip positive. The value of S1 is -2.0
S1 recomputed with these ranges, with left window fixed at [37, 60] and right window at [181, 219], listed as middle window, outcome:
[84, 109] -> 5.5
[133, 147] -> 2.0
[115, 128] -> 3.1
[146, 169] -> 1.4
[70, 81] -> 3.0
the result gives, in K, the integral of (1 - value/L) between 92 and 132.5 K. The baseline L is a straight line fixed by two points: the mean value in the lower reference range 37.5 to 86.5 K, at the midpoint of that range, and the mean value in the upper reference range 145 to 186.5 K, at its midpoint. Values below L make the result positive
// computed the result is 4.5 K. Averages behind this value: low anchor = 4.44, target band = 4.02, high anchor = 4.61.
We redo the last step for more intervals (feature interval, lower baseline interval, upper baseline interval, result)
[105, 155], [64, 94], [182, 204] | 0.2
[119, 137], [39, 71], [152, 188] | 2.7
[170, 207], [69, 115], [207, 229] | -0.2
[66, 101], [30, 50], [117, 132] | 6.4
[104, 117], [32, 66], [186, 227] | 2.2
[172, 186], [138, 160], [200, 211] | -0.7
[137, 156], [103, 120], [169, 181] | 0.2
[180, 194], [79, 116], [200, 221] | -0.5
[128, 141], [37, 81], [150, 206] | 1.1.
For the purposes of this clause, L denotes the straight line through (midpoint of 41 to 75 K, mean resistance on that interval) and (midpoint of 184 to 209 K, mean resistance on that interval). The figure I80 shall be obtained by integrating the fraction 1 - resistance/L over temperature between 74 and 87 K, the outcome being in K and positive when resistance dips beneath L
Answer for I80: 4.1 K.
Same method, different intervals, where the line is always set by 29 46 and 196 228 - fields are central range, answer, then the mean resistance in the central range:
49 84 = 5.22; 4.28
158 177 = 1.02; 4.63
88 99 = 2.83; 3.71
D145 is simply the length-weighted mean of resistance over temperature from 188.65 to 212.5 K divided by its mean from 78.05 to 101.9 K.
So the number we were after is 1.32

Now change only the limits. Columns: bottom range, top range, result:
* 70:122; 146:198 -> 1.23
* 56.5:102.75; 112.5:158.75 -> 1.05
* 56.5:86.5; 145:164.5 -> 1.12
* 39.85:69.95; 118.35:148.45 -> 0.83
